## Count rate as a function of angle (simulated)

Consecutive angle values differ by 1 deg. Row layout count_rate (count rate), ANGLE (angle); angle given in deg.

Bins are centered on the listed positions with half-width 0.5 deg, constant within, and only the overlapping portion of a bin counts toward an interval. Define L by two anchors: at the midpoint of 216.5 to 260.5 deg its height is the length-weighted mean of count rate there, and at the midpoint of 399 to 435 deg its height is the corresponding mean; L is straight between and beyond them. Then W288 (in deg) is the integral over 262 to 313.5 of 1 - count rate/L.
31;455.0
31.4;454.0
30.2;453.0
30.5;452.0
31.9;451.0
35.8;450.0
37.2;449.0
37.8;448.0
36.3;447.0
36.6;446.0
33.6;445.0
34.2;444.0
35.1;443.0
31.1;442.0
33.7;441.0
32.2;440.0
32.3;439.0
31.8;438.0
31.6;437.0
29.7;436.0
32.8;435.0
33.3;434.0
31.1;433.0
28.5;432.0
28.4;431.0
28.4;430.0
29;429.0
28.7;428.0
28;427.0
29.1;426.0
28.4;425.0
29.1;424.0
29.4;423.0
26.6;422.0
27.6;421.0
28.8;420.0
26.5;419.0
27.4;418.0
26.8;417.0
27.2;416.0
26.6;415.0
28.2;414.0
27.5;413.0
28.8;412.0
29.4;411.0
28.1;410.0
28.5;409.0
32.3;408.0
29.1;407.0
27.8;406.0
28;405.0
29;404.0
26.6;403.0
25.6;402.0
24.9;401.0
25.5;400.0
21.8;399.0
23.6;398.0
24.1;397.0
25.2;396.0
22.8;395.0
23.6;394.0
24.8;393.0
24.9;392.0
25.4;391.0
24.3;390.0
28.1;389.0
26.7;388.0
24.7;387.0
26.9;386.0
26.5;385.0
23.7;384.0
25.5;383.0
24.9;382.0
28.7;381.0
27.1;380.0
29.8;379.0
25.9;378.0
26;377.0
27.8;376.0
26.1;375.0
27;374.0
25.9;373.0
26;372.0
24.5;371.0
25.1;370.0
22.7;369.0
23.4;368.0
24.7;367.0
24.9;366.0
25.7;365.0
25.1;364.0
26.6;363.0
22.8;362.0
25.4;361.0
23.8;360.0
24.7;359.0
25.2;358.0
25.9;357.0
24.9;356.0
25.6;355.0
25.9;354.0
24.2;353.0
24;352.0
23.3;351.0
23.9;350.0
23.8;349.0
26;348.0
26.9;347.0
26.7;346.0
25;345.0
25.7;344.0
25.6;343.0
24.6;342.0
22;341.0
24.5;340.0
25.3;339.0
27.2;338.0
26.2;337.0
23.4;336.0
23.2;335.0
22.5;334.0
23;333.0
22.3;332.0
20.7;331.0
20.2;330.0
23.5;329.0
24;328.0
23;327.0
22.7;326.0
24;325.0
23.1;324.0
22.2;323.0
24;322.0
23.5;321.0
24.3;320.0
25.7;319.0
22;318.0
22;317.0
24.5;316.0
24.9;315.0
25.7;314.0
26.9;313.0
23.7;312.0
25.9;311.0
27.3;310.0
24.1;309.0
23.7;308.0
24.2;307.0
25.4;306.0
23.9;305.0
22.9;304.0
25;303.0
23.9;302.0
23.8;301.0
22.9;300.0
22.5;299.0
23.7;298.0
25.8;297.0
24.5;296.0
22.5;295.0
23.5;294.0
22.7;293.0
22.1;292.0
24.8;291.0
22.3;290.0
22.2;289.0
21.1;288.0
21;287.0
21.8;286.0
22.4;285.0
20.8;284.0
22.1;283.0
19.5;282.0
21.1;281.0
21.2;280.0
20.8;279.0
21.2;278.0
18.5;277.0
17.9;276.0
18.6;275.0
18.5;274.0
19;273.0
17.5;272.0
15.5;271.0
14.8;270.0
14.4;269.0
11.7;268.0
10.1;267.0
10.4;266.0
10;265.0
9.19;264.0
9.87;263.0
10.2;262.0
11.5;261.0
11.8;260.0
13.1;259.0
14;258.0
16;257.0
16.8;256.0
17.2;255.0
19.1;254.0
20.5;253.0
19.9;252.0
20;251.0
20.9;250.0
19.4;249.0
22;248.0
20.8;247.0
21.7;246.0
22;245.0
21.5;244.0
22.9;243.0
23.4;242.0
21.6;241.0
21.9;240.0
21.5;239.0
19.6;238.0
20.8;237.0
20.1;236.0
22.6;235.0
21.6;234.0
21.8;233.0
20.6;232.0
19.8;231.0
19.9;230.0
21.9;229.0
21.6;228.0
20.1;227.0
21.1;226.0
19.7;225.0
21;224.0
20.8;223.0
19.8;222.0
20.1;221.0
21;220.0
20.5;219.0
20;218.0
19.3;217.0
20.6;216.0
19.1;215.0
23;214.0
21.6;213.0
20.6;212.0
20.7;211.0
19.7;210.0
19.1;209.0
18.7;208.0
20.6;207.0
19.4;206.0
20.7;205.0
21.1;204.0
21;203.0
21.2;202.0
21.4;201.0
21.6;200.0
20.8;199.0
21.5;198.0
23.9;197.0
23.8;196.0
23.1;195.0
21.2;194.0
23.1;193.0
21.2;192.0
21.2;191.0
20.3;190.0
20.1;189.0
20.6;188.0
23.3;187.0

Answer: 4.47 deg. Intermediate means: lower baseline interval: 20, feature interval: 20.5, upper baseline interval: 28.2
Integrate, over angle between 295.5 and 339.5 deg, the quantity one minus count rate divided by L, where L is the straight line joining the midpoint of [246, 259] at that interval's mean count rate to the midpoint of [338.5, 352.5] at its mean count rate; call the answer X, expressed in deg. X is -1.9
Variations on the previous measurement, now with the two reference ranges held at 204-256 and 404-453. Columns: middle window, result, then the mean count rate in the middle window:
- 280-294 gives 0.9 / 21.9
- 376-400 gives 2.5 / 25.5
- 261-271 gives 4.9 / 11.4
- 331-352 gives 1.4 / 24.4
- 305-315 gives -0.2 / 25.1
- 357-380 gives 1.7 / 25.5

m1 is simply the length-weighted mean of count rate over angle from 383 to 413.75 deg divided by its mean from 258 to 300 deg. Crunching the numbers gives 1.4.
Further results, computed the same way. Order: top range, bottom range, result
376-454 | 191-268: 1.47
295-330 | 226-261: 1.21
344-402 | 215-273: 1.37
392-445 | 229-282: 1.57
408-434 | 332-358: 1.15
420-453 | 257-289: 1.91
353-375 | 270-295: 1.22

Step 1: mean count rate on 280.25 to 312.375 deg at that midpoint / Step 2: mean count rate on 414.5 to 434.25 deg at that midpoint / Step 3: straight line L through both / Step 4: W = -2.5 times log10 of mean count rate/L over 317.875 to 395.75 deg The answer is 0.04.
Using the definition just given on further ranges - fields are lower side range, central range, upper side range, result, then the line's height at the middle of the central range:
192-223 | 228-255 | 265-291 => -0.07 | 19.8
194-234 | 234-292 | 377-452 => 0.22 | 22.7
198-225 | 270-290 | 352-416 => 0.14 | 22.7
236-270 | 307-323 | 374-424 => -0.16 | 21.2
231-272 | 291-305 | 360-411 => -0.15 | 20.5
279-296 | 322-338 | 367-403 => 0.02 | 23.5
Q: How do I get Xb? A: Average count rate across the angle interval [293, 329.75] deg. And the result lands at 24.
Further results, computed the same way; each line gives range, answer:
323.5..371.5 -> 24.3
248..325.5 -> 20.3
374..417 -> 26.5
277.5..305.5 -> 22.6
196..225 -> 20.7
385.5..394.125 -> 25.6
